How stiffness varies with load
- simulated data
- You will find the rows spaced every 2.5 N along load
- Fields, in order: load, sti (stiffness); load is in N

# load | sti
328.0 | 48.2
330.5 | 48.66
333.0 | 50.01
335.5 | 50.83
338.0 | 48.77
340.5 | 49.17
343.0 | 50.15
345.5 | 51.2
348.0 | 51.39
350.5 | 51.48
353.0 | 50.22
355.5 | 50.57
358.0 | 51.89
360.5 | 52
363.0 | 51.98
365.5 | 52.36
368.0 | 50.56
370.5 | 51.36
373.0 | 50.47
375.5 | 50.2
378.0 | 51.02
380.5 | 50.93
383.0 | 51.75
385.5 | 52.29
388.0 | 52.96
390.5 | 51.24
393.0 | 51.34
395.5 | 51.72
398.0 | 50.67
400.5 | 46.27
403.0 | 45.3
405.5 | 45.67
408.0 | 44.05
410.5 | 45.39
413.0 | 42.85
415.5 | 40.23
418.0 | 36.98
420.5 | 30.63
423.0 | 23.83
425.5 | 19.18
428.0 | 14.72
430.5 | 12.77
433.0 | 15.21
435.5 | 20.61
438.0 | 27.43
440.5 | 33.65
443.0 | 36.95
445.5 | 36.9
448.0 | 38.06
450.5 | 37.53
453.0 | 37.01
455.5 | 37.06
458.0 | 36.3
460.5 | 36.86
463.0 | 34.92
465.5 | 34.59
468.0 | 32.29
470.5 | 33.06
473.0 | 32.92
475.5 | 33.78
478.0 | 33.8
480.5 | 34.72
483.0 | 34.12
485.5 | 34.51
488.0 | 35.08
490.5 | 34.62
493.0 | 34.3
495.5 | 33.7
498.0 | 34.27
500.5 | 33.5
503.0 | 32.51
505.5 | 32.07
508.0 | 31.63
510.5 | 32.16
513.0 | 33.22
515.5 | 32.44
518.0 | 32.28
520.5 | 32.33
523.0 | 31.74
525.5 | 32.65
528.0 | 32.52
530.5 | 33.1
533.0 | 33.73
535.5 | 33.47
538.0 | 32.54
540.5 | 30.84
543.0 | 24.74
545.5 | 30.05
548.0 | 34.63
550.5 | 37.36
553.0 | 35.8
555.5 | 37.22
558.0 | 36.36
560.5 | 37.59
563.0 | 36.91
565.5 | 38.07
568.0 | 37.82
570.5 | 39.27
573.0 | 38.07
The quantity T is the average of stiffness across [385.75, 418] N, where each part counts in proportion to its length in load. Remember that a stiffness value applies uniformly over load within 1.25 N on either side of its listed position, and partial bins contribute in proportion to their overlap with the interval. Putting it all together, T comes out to 47.1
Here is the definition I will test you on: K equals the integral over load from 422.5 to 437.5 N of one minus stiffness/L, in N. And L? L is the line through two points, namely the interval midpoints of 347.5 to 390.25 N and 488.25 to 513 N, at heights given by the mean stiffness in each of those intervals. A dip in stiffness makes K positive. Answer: 8.8 N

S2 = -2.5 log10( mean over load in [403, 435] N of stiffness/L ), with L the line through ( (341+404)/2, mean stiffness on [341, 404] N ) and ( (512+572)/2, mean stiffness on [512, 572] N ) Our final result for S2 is 0.432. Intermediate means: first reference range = 50.9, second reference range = 34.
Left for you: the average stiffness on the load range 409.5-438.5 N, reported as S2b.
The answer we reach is 27.3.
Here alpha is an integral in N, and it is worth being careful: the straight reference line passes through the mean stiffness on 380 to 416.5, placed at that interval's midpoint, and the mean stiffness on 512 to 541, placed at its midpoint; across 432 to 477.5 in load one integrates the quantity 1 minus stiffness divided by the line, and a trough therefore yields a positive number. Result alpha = 8.8 N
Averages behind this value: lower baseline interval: 48.2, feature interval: 33.2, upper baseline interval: 32.6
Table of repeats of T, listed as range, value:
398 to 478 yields 33.9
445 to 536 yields 34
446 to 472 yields 35.8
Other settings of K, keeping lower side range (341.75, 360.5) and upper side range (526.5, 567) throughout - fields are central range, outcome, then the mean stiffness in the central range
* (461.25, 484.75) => 3.8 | 33.9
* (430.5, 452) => 6.6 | 29.8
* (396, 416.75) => 0.4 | 45.3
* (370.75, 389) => -1.1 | 51.4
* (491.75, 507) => 1.9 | 33.4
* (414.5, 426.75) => 4.1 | 30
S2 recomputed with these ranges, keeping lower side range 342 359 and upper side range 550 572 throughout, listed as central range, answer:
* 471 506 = 0.24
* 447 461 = 0.19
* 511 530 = 0.23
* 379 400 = -0.06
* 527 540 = 0.19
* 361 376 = -0.03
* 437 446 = 0.32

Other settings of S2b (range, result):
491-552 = 32.6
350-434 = 43.8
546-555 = 35.5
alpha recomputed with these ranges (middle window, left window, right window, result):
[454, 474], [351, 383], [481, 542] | 2.16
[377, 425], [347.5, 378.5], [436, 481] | -0.23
